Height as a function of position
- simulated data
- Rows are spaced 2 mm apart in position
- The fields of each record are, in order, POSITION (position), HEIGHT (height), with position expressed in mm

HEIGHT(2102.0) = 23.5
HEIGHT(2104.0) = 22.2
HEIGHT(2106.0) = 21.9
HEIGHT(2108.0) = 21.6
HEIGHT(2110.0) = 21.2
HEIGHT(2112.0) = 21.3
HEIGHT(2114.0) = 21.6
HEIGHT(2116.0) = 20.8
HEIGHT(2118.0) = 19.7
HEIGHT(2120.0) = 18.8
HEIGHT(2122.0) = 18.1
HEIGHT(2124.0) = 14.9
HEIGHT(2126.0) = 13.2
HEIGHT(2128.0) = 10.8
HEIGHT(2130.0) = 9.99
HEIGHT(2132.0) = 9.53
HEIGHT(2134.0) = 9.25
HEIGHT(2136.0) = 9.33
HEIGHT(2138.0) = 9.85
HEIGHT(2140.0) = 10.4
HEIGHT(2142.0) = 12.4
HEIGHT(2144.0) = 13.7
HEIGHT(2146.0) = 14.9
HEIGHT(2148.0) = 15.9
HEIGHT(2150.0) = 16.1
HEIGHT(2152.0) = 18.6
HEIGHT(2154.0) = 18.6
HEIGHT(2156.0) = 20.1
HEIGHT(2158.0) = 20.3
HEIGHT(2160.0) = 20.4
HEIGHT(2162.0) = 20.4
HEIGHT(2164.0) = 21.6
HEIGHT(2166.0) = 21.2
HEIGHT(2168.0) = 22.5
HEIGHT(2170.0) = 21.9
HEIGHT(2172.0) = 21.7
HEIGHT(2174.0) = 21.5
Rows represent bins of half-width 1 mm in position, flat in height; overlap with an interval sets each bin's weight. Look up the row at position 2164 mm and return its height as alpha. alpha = 21.6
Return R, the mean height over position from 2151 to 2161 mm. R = 19.6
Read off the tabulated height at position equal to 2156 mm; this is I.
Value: 20.1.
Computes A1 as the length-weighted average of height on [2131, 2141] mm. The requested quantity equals 9.67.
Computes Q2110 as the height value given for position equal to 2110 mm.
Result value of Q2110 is 21.2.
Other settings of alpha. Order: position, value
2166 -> 21.2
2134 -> 9.25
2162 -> 20.4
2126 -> 13.2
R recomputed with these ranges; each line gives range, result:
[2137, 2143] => 10.9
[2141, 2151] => 14.6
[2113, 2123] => 19.8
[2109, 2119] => 20.9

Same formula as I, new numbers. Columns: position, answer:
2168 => 22.5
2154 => 18.6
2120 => 18.8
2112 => 21.3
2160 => 20.4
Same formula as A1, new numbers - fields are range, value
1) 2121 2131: 13.4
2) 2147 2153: 16.9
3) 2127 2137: 9.78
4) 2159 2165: 20.8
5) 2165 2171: 21.9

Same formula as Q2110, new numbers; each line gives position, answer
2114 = 21.6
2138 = 9.85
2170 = 21.9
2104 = 22.2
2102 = 23.5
